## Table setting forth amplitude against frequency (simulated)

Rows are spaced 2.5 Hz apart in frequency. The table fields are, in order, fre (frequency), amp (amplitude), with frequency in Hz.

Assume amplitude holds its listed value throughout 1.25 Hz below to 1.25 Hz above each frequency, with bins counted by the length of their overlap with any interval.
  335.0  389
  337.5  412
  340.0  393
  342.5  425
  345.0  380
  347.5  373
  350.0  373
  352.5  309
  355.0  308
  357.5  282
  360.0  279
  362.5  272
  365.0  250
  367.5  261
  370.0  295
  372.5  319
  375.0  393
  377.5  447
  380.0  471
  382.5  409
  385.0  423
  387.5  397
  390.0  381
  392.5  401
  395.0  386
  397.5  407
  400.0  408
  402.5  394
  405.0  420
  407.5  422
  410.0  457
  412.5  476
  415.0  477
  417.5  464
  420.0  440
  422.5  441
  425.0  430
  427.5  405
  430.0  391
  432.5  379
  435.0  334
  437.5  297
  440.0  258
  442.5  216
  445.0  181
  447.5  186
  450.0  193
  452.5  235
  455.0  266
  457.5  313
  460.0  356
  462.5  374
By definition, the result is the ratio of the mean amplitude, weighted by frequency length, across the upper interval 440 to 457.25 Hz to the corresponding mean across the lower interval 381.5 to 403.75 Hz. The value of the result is 0.55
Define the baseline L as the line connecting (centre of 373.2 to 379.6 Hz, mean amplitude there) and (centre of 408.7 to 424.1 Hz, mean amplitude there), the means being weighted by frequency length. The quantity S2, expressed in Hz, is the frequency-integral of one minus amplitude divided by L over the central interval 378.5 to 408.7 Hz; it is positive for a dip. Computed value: 1.73 Hz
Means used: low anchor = 418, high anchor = 458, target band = 410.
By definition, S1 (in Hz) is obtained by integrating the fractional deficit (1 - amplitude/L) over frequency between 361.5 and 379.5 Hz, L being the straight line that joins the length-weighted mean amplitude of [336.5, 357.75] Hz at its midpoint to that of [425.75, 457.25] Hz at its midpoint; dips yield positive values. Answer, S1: 0.9 Hz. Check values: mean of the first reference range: 365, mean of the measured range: 327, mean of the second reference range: 282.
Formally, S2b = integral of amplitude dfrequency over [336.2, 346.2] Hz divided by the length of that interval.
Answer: 403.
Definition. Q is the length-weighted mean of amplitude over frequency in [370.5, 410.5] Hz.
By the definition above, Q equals 405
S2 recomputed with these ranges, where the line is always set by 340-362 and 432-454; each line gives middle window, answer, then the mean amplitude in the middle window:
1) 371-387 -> -4.8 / 408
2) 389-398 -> -2.8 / 393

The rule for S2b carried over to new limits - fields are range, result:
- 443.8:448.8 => 184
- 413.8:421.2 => 460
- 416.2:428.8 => 436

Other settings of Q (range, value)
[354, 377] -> 300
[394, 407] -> 404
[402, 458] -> 351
